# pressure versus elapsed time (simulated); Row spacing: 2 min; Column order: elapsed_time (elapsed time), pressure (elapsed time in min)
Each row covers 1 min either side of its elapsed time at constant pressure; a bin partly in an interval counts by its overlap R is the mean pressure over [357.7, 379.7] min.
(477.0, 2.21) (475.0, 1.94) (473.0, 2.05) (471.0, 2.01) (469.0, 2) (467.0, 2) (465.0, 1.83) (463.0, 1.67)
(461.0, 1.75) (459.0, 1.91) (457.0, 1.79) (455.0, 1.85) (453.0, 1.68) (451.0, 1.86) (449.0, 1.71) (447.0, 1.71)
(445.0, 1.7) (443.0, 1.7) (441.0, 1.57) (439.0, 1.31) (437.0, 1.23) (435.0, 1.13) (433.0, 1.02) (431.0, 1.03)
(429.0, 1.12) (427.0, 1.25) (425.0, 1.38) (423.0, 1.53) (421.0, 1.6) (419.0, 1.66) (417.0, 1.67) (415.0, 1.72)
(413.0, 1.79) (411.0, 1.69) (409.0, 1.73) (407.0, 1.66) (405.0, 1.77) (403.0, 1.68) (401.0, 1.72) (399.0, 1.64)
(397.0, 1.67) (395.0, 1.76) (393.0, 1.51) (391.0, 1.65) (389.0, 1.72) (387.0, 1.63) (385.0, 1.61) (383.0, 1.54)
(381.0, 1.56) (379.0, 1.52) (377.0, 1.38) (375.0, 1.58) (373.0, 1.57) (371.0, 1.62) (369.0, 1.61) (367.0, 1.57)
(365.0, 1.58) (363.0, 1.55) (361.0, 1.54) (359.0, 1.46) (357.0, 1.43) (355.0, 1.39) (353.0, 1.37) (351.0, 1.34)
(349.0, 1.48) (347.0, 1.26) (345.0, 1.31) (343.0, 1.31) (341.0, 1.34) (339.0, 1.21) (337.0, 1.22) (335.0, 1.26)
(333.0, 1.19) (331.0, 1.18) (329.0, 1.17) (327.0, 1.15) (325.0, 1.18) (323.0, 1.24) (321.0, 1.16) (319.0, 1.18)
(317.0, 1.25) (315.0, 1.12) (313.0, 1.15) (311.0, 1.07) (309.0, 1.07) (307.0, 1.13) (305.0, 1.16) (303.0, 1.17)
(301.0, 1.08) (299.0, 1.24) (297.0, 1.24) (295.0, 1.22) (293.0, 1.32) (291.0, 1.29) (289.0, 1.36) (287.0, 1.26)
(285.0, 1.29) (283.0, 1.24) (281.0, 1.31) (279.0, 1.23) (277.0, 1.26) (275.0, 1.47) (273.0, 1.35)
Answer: 1.54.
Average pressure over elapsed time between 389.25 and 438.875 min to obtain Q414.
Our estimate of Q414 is 1.52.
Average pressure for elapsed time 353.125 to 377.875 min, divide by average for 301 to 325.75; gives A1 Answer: 1.3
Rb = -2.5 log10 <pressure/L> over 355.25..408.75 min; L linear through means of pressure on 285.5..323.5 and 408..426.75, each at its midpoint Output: -0.07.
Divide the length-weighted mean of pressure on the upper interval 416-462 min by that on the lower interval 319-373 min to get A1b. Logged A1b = 1.13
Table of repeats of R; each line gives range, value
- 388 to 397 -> 1.66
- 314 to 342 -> 1.2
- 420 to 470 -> 1.57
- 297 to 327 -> 1.16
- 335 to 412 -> 1.53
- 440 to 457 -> 1.73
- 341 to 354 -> 1.34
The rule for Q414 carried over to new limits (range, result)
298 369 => 1.28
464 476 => 1.97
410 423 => 1.68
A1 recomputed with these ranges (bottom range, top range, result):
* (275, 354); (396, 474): 1.33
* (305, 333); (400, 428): 1.41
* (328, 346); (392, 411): 1.35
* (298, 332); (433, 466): 1.41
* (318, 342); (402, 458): 1.29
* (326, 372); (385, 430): 1.18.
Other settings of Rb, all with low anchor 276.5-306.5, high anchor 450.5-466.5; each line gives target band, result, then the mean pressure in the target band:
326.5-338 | 0.15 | 1.2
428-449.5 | 0.25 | 1.38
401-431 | 0.05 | 1.57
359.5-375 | -0.06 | 1.57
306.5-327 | 0.15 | 1.16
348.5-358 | 0.04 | 1.4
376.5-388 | 0.00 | 1.55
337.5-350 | 0.08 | 1.31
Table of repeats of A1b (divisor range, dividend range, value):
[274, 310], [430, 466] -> 1.27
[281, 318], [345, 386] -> 1.24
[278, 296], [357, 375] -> 1.22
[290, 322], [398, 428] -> 1.39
